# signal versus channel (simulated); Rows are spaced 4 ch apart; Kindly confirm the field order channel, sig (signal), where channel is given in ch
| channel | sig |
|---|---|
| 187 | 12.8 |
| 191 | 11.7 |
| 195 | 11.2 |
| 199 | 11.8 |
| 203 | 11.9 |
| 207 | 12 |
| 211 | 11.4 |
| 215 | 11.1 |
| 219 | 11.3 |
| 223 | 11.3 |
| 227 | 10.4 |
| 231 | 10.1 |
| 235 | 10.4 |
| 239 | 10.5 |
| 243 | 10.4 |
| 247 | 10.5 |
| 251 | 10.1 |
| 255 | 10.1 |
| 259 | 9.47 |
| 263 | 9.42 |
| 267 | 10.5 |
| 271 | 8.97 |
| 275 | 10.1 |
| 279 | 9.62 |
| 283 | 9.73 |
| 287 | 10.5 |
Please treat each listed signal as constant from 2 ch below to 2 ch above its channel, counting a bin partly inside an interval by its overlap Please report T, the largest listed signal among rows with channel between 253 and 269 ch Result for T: 10.5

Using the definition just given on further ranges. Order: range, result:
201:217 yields 12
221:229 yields 11.3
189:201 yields 11.8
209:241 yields 11.4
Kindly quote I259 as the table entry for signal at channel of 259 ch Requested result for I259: 9.47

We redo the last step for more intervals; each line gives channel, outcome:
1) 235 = 10.4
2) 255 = 10.1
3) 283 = 9.73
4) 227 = 10.4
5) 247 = 10.5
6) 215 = 11.1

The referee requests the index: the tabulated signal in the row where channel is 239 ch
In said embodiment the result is 10.5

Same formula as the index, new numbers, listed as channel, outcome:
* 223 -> 11.3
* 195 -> 11.2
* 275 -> 10.1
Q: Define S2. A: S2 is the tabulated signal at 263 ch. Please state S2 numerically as 9.42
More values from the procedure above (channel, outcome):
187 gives 12.8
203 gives 11.9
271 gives 8.97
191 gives 11.7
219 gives 11.3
